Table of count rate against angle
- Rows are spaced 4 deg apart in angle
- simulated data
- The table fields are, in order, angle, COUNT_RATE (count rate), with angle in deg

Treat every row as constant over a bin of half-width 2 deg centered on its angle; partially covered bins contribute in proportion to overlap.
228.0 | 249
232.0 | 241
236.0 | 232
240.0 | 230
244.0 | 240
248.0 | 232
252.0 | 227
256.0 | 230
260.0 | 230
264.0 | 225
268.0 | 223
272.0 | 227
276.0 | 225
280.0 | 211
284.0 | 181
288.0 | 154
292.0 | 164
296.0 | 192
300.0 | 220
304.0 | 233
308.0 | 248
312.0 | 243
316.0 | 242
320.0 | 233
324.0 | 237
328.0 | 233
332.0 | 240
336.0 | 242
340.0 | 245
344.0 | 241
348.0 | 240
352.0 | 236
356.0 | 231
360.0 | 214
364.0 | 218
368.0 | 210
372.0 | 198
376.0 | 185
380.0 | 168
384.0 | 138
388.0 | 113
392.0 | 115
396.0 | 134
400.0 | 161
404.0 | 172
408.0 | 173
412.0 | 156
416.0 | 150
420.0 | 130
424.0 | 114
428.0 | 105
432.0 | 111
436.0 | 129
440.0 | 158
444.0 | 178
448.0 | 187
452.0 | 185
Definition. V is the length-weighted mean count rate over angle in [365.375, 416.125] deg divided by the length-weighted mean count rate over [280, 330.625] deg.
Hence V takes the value 0.7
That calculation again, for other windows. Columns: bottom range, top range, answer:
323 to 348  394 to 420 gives 0.65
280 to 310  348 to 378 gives 1.08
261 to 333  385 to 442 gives 0.63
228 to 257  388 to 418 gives 0.64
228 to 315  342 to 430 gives 0.78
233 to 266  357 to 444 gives 0.68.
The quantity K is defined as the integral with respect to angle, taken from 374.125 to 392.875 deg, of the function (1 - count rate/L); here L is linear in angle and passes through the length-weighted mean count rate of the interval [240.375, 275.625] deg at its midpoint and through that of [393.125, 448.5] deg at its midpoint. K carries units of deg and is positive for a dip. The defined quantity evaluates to 2.2 deg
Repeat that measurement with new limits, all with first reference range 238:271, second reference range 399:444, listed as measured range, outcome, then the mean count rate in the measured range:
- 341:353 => -3.8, 240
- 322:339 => -4.3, 238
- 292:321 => -3.4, 225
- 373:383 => -0.6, 175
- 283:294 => 2.4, 165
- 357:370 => -3.2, 215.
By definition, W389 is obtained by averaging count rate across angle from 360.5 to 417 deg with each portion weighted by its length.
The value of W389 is 165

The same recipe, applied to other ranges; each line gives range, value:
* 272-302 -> 195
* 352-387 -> 195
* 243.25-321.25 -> 219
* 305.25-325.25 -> 240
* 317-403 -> 202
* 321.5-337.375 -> 238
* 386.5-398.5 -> 123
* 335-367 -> 232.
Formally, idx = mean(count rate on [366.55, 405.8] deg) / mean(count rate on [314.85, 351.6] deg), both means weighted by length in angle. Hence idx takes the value 0.7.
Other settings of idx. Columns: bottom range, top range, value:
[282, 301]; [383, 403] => 0.74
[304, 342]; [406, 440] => 0.56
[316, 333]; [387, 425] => 0.61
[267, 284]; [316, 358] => 1.10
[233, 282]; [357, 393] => 0.77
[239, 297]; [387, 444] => 0.65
